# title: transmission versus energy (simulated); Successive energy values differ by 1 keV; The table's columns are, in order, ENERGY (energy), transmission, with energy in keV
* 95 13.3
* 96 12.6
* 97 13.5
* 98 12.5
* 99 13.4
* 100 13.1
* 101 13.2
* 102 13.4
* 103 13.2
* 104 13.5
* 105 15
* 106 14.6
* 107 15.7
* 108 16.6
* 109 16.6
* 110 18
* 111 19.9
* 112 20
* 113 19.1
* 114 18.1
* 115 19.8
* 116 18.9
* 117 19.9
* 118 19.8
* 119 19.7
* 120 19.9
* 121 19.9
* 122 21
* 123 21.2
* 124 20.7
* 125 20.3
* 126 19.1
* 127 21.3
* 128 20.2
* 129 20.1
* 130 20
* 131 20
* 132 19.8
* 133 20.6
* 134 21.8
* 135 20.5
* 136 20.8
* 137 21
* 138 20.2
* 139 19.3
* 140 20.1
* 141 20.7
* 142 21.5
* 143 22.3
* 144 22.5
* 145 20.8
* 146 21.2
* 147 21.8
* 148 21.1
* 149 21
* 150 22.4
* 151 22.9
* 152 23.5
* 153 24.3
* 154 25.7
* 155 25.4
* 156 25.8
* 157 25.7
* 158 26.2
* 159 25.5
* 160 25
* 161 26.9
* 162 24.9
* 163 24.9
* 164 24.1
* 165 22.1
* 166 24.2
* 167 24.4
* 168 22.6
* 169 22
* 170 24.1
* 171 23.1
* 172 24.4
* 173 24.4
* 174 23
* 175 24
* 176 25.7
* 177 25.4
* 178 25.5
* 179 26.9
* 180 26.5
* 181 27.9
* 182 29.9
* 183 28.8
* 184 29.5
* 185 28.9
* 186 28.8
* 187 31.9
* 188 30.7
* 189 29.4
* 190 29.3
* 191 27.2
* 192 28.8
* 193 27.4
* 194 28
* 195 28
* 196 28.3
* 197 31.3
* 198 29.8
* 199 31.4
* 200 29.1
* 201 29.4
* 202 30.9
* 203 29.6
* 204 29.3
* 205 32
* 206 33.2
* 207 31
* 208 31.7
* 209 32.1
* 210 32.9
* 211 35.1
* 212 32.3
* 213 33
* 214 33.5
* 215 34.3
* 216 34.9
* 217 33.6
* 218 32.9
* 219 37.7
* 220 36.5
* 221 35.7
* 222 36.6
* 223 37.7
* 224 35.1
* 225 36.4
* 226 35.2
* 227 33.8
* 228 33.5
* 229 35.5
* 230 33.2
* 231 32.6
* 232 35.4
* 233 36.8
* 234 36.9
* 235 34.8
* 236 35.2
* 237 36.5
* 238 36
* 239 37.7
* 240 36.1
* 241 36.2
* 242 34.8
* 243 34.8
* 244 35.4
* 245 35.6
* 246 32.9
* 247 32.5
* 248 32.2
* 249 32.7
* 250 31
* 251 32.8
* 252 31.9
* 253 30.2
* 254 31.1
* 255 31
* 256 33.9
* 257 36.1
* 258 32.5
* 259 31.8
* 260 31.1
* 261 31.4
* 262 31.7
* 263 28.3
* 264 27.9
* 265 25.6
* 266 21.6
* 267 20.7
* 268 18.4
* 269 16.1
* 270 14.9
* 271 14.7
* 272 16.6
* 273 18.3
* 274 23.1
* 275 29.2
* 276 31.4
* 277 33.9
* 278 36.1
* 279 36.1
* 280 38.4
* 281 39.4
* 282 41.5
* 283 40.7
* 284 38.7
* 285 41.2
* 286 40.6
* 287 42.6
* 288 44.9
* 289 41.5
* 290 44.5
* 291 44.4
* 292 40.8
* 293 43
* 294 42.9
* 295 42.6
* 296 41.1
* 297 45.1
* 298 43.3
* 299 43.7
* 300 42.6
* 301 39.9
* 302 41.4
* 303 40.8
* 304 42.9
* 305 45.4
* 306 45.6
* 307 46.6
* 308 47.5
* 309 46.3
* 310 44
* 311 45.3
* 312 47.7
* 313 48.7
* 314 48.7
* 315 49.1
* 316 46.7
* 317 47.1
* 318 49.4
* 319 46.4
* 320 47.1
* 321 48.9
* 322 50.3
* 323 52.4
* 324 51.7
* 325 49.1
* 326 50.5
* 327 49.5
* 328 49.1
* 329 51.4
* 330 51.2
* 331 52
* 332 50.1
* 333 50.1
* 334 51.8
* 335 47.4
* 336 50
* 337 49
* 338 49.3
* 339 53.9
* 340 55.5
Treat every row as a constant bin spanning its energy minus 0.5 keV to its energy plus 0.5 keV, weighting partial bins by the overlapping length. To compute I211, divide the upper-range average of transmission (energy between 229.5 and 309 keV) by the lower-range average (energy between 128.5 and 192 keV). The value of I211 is 1.45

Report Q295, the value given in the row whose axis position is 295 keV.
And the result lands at 42.6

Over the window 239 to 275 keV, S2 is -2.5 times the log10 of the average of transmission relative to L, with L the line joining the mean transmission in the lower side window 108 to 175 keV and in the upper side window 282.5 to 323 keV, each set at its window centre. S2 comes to 0.29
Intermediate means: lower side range 21.8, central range 28.9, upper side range 44.6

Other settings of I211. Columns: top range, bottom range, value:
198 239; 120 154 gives 1.60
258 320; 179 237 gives 1.17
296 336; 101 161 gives 2.32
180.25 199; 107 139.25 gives 1.47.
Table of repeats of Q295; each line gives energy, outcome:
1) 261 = 31.4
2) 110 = 18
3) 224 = 35.1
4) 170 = 24.1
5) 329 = 51.4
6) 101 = 13.2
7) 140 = 20.1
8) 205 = 32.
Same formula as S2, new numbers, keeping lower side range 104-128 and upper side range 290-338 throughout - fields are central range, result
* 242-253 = 0.13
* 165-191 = 0.05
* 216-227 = -0.06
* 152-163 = -0.03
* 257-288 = 0.34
